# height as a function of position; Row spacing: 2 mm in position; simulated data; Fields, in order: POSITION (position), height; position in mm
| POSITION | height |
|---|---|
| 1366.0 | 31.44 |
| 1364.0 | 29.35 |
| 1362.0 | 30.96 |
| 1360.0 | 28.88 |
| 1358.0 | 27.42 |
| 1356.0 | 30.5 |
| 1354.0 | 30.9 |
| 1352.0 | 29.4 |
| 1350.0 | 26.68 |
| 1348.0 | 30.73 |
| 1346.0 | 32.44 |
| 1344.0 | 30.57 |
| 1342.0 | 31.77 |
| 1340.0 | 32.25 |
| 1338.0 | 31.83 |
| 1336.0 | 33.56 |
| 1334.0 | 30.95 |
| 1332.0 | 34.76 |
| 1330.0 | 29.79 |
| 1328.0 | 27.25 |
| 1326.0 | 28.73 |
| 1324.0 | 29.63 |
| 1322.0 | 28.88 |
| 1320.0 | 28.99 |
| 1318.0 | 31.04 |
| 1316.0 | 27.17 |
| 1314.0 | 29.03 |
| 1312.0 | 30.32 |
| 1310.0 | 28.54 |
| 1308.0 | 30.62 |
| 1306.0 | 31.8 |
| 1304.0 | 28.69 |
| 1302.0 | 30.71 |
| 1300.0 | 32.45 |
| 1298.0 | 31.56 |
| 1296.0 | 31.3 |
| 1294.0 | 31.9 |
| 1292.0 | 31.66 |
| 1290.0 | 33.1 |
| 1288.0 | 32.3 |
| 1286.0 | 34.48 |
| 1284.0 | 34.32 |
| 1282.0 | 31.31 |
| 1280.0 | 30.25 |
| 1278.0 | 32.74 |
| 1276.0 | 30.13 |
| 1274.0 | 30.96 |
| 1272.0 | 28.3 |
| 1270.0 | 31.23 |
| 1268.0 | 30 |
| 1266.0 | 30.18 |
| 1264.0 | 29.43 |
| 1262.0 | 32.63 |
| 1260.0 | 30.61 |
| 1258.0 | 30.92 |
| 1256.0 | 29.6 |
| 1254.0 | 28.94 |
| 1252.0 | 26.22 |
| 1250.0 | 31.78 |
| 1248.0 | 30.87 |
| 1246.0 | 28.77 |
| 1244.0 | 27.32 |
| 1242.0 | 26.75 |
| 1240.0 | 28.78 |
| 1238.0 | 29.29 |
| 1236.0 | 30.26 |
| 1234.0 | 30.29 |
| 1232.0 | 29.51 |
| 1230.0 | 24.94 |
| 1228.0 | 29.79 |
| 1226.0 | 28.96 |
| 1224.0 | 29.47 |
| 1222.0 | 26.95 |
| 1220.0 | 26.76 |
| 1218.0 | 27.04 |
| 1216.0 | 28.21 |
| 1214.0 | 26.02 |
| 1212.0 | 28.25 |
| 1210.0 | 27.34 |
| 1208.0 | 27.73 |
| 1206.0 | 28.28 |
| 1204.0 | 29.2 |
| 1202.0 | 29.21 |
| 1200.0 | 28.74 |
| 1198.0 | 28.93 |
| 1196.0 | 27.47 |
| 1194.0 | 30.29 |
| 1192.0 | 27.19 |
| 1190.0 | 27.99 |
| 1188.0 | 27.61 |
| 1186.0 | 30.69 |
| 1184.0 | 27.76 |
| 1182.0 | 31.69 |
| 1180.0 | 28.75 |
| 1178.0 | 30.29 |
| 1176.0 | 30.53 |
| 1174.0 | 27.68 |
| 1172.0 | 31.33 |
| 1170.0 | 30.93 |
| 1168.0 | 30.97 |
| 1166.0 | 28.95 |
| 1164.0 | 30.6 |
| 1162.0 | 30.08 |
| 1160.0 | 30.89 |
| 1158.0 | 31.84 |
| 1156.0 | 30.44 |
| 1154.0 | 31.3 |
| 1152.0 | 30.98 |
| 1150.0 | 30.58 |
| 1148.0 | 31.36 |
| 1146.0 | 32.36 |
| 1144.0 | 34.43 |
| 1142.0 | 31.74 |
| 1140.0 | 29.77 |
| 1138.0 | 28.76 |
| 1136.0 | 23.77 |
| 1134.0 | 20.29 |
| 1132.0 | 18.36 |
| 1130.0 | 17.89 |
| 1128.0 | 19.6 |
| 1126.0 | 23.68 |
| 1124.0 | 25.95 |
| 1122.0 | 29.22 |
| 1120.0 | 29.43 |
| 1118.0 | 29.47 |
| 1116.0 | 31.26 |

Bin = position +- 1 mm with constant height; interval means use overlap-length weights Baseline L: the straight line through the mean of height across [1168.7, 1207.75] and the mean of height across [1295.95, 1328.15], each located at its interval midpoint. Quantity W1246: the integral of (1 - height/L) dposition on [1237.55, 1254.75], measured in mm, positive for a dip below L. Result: 0.4 mm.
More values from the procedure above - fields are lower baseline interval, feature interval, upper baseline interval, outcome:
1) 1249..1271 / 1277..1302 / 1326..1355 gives -1.50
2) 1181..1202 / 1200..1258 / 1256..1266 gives 2.63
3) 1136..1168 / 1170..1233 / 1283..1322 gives 4.57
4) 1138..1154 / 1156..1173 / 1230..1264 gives 0.19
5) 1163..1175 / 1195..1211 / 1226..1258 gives 0.64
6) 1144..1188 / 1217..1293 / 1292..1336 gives 1.16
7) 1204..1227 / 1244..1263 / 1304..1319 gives -0.89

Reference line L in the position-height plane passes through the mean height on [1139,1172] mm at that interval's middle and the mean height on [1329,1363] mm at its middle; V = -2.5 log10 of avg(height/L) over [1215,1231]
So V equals 0.119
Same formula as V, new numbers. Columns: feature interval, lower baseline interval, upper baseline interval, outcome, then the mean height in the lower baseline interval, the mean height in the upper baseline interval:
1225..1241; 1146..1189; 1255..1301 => 0.071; 30.3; 31.4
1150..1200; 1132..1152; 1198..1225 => -0.052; 28.8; 28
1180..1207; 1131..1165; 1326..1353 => 0.029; 29.3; 30.8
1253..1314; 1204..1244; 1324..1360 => -0.060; 28.1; 30.5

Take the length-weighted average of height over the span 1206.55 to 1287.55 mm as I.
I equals 29.4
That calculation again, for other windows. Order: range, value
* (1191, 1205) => 28.7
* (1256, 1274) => 30.4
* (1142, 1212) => 29.8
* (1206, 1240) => 28.2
